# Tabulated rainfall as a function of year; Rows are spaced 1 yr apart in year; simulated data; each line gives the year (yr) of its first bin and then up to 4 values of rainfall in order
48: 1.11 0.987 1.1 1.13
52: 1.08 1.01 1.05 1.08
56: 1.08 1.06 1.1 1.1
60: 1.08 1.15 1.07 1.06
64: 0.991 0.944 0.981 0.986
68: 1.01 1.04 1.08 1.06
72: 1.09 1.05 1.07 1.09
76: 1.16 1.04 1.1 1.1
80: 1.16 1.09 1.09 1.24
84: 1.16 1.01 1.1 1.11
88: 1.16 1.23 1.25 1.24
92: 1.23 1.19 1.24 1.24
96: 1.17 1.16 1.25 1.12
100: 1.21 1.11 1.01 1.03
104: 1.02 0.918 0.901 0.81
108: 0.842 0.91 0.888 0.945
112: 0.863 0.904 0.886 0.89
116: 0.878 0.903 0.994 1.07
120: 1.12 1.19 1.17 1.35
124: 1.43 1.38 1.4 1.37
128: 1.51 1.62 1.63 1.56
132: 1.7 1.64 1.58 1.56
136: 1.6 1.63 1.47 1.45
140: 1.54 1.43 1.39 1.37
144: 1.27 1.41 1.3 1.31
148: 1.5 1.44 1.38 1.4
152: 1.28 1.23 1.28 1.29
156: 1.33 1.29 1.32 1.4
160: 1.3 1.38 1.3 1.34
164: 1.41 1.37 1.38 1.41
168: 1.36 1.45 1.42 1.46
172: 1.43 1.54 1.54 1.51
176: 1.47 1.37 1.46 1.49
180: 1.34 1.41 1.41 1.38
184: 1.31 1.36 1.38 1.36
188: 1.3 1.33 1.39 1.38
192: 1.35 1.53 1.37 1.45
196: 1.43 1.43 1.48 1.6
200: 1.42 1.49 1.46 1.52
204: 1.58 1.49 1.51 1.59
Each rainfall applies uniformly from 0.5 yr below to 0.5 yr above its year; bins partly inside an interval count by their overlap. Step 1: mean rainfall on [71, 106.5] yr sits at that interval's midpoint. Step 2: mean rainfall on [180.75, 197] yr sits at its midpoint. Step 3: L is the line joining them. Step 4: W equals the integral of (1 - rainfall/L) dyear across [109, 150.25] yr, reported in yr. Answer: -2.5 yr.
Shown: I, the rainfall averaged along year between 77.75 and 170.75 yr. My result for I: 1.25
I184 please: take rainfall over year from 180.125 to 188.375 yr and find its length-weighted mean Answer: 1.36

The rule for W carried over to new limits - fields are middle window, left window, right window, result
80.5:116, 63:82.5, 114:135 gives 3.4 yr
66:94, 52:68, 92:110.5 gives -1.6 yr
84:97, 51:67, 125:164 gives 0.1 yr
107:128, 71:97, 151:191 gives 2.8 yr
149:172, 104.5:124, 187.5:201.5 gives -2.2 yr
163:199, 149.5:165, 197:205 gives 0.2 yr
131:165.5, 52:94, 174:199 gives -2.9 yr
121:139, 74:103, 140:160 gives -2.9 yr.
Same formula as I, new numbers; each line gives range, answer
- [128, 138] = 1.6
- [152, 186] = 1.38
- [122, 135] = 1.5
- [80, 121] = 1.06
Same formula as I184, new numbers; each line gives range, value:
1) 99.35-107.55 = 1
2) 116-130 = 1.27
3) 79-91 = 1.15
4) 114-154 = 1.36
